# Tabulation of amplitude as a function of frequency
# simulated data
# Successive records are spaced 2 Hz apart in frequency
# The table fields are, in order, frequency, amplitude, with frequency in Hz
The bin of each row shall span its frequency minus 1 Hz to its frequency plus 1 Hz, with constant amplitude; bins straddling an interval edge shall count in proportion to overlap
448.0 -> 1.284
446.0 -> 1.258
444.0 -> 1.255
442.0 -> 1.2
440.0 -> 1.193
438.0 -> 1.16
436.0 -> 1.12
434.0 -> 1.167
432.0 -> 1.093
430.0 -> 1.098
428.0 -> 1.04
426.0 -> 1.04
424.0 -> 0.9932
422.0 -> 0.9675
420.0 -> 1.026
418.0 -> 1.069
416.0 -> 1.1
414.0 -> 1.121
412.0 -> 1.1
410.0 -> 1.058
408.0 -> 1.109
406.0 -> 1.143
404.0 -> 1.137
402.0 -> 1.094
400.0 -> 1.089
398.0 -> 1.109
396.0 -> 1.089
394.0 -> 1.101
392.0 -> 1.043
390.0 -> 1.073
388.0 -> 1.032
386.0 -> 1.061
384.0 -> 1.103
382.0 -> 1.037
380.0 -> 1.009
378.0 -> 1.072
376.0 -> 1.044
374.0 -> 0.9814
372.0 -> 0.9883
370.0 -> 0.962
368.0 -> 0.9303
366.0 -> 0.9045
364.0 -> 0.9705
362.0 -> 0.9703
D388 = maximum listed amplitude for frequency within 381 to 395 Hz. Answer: 1.103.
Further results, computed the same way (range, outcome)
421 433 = 1.098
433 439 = 1.167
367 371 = 0.962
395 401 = 1.109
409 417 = 1.121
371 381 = 1.072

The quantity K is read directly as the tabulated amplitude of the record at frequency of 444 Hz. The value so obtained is 1.255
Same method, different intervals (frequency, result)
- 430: 1.098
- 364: 0.9705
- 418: 1.069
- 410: 1.058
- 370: 0.962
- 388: 1.032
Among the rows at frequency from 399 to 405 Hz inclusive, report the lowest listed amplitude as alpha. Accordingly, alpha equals 1.089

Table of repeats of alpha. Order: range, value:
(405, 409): 1.109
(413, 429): 0.9675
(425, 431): 1.04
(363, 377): 0.9045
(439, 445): 1.193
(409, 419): 1.058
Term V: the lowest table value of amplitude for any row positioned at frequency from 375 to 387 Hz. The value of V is 1.009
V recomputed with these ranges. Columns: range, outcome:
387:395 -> 1.032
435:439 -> 1.12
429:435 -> 1.093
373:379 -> 0.9814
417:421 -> 1.026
